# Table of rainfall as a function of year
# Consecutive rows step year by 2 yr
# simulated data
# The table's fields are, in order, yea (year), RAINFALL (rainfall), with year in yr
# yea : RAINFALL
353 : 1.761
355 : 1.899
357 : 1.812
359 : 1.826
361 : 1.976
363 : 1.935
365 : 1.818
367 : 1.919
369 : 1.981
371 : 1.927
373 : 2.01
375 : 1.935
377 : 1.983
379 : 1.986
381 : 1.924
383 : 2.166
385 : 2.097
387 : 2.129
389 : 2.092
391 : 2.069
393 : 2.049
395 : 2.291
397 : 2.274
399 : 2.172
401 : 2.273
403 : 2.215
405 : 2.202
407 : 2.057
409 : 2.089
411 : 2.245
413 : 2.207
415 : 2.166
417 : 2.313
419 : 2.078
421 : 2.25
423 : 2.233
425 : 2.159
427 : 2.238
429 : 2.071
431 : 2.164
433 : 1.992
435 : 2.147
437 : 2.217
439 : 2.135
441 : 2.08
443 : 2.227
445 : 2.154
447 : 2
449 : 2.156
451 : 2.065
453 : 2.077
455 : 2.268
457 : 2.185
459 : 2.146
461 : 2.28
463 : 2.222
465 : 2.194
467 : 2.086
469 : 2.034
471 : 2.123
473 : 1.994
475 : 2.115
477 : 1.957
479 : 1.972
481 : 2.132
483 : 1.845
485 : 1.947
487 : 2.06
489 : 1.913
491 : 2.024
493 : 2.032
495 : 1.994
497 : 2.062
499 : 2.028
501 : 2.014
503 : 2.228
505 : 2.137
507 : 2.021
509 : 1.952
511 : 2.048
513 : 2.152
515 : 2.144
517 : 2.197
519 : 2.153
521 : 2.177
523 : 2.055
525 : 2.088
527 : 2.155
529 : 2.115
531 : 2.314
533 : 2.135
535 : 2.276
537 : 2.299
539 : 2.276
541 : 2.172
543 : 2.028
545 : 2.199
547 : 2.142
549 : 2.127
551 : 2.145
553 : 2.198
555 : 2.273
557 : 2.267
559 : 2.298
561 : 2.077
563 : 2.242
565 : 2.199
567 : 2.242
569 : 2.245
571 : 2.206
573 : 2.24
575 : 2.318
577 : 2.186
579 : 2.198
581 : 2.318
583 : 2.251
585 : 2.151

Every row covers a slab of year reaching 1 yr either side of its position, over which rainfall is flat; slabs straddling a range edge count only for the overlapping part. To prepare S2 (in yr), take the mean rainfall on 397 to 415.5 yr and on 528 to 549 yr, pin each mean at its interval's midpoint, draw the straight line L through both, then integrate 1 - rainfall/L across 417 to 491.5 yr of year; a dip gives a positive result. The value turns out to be 2.7 yr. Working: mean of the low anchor 2.19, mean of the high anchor 2.19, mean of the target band 2.11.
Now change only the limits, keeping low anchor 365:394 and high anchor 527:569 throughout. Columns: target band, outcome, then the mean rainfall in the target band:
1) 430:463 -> -0.9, 2.15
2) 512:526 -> 0.2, 2.14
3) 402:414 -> -0.7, 2.17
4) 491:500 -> 0.5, 2.03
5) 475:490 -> 1.0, 1.98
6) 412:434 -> -1.2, 2.17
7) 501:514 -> 0.4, 2.08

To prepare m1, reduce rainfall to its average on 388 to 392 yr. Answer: 2.08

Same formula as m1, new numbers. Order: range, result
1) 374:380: 1.97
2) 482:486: 1.9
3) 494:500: 2.03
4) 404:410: 2.12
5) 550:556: 2.21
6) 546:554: 2.15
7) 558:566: 2.2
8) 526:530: 2.13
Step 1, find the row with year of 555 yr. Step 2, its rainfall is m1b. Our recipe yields 2.273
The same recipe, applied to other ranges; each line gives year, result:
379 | 1.986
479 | 1.972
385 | 2.097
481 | 2.132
